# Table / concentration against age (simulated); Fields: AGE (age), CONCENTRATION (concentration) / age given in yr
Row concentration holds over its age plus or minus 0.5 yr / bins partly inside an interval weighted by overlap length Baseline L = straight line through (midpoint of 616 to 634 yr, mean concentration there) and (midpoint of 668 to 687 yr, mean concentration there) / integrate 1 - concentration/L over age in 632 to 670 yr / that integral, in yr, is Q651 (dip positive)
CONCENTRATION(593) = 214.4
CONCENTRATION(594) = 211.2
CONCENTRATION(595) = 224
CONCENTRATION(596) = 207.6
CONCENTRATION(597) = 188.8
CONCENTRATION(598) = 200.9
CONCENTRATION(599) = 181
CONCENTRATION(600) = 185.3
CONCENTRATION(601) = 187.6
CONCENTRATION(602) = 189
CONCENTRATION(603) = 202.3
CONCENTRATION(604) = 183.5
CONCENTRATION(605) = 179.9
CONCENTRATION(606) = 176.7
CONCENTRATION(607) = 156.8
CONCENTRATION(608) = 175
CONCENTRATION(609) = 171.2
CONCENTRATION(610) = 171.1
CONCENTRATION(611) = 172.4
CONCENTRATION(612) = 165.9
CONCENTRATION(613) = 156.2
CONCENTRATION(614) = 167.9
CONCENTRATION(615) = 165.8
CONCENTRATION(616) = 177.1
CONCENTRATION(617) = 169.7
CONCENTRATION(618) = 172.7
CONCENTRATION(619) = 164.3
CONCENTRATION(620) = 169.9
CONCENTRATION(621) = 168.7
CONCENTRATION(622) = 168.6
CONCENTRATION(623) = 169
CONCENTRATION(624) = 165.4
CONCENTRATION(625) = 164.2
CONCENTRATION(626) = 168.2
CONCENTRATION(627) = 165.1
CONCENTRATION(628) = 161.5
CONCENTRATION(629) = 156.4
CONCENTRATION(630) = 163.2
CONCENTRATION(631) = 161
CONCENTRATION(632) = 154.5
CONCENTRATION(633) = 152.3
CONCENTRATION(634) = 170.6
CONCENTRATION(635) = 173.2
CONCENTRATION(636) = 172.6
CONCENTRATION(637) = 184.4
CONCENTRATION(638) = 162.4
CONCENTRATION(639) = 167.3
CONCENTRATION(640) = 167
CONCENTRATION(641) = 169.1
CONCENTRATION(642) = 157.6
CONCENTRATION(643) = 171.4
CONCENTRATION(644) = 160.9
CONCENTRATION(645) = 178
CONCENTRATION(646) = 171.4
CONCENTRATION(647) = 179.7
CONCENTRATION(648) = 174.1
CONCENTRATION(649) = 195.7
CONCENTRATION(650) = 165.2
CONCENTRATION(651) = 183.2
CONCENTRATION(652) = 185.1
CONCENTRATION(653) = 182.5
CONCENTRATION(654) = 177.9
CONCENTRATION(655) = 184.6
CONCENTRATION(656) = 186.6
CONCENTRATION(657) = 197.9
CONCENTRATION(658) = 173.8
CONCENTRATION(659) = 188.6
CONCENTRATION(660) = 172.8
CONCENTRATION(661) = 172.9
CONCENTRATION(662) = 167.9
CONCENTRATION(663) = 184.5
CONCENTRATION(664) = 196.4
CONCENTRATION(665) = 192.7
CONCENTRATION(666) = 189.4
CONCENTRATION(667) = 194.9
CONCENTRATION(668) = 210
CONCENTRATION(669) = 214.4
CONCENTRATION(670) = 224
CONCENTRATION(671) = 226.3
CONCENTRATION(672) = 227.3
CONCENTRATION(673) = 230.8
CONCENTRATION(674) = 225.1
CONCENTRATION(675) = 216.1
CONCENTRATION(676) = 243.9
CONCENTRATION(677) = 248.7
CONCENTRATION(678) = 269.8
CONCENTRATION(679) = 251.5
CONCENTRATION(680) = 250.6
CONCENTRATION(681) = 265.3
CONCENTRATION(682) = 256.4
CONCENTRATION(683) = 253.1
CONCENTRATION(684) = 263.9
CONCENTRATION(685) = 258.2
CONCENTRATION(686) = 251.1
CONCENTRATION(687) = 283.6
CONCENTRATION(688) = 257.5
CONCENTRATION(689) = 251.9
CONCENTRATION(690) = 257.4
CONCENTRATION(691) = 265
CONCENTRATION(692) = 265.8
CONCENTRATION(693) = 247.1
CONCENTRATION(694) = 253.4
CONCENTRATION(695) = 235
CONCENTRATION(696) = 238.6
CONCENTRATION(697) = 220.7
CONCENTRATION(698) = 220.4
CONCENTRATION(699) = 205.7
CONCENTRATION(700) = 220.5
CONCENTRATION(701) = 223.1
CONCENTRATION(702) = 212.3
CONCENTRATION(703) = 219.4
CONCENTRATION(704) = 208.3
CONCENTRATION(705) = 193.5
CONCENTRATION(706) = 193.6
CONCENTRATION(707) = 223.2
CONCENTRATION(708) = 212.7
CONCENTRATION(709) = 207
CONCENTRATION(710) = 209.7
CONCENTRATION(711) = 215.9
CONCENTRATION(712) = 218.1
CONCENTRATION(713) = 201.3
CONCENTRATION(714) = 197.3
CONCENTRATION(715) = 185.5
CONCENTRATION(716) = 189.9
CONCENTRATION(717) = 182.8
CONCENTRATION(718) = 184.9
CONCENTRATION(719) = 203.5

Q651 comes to 4.5 yr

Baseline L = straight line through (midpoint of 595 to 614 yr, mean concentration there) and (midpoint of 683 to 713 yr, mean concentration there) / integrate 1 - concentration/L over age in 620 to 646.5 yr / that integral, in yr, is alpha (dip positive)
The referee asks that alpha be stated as 4.1 yr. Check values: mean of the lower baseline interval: 181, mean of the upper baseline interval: 232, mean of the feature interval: 166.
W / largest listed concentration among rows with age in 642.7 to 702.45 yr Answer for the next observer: 283.6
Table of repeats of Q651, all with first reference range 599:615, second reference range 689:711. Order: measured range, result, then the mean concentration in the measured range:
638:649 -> 1.4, 171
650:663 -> 1.4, 181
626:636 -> 1.4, 163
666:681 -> -1.3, 231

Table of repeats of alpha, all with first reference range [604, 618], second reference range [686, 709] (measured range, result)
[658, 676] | 0.7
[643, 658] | 1.4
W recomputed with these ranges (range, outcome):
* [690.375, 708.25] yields 265.8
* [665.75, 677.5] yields 248.7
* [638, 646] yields 178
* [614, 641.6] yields 184.4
